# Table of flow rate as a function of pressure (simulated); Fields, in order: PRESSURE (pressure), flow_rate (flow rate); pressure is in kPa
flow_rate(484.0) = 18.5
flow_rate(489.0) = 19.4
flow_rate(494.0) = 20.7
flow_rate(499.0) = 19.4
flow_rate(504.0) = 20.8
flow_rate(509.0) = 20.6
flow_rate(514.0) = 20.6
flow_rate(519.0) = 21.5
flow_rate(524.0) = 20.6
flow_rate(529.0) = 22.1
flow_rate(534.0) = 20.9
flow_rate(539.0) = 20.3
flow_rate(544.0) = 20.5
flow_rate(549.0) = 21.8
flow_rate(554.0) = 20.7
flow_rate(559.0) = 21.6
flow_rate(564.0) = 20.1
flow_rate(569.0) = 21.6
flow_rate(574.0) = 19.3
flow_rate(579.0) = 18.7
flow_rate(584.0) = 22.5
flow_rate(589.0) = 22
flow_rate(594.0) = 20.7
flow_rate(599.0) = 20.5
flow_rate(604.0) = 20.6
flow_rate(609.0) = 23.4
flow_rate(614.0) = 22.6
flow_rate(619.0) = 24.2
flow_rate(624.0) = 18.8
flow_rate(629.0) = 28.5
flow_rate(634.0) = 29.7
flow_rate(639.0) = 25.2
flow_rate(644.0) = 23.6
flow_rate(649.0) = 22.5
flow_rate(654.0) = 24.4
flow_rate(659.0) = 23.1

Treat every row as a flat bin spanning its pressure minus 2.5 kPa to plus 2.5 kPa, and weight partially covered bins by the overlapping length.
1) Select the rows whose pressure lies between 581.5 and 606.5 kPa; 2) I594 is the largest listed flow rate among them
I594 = 22.5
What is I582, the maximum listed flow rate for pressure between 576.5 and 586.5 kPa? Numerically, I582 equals 22.5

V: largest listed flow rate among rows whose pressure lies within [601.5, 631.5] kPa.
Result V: 28.5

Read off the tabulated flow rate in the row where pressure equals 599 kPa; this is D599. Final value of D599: 20.5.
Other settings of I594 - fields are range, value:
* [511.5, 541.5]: 22.1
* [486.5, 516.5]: 20.8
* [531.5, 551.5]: 21.8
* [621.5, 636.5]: 29.7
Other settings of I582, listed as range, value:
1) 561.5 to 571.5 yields 21.6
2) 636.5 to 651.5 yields 25.2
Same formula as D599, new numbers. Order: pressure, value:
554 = 20.7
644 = 23.6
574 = 19.3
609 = 23.4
